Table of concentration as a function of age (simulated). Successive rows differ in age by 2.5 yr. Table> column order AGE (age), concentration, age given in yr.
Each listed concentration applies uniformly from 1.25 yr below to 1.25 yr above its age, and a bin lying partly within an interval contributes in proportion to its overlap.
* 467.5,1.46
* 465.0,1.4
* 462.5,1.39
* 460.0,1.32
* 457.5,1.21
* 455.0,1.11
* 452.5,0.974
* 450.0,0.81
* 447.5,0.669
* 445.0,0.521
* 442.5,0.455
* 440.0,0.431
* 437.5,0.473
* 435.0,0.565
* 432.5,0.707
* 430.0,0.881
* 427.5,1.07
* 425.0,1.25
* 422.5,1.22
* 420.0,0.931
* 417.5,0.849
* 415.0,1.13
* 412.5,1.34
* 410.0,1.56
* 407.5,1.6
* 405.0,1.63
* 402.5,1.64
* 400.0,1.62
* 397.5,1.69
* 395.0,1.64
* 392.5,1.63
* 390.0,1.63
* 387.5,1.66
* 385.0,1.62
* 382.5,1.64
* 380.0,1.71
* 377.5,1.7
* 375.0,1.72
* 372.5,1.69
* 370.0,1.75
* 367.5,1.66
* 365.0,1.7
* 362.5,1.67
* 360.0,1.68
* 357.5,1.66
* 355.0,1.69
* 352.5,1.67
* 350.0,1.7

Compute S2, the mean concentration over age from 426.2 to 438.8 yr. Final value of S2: 0.74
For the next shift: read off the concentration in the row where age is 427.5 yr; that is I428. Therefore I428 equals 1.07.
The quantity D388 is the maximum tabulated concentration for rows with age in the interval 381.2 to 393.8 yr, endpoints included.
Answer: 1.66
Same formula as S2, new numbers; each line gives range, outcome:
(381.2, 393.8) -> 1.64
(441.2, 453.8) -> 0.686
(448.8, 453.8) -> 0.895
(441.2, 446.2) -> 0.487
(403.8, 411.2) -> 1.6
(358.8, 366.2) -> 1.68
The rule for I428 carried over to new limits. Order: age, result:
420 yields 0.931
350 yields 1.7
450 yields 0.81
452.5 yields 0.974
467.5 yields 1.46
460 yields 1.32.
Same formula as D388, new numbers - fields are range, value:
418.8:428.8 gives 1.25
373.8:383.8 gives 1.72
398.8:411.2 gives 1.64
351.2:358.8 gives 1.69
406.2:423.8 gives 1.6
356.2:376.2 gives 1.75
